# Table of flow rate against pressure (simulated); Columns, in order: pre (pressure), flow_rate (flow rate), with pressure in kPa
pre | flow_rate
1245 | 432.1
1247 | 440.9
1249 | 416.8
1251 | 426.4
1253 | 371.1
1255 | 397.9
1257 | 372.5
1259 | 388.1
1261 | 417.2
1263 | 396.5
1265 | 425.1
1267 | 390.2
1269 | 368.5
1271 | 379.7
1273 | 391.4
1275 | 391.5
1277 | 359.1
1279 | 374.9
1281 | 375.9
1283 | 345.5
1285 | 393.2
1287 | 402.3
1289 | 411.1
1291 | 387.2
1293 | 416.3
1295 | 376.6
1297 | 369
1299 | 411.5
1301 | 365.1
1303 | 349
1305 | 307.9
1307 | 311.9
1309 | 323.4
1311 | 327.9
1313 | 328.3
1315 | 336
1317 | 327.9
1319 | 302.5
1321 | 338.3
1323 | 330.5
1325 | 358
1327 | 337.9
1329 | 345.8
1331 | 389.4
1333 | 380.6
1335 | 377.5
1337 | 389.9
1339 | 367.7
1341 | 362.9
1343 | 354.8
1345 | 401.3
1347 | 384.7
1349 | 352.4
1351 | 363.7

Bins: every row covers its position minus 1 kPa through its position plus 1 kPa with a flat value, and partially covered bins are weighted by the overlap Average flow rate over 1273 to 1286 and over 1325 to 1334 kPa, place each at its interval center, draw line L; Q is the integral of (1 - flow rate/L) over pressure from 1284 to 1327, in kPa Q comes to 1.5 kPa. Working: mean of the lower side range 375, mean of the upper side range 363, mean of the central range 355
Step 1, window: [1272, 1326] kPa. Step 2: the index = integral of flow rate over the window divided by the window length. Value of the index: 360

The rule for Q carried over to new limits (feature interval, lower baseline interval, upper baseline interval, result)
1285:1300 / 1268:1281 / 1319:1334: -1.1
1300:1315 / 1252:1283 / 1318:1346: 1.6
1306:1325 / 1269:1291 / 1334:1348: 2.6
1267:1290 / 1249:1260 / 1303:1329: -0.8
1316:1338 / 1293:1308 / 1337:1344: 0.7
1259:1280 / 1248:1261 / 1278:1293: 0.1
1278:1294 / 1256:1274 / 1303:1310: -1.5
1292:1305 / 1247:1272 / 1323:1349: 0.2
